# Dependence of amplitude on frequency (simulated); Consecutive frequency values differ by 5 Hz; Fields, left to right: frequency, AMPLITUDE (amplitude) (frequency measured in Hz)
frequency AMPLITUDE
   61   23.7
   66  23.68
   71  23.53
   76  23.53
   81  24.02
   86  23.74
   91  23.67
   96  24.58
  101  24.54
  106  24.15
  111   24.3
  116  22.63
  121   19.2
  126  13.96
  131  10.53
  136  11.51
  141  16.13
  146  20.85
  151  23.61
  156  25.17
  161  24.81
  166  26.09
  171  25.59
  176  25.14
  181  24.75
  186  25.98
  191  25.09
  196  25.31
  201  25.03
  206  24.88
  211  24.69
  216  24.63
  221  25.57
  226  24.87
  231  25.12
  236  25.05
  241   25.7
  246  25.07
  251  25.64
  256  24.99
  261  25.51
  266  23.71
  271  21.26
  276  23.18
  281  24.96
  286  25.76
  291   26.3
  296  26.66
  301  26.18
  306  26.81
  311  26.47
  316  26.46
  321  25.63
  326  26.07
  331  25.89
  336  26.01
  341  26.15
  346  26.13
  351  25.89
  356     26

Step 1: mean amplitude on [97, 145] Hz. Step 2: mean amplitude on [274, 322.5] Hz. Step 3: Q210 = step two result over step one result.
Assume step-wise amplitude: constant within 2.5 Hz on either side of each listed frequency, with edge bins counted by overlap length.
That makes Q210 1.38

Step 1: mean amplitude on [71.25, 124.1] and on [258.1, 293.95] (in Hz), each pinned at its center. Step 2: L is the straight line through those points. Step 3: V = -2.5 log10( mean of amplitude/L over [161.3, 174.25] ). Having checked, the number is -0.08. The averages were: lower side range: 23.3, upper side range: 24.4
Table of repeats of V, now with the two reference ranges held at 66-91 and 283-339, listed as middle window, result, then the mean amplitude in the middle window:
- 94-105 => -0.026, 24.5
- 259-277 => 0.104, 23.4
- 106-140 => 0.349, 17.5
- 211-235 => 0.010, 25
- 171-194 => -0.020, 25.3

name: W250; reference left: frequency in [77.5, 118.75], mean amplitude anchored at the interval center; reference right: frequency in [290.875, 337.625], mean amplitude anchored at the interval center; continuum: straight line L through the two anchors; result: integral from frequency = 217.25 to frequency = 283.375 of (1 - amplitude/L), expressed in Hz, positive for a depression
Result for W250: 2.30 Hz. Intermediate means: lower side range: 23.9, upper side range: 26.2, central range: 24.7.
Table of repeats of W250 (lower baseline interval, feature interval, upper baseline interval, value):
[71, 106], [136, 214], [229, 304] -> 2.2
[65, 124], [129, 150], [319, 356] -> 7.4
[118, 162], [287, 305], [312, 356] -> -1.4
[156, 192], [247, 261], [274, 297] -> 0.0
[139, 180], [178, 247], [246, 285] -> -3.5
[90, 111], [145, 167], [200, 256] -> 0.4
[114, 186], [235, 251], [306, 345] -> -1.1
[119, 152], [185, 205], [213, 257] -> -3.5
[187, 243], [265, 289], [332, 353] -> 1.6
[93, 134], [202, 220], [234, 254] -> -0.5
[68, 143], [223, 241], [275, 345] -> -0.9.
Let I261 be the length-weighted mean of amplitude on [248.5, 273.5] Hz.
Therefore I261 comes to 24.2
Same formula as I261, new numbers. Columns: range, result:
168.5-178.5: 25.4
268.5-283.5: 23.1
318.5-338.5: 25.9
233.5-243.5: 25.4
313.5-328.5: 26.1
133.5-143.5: 13.8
